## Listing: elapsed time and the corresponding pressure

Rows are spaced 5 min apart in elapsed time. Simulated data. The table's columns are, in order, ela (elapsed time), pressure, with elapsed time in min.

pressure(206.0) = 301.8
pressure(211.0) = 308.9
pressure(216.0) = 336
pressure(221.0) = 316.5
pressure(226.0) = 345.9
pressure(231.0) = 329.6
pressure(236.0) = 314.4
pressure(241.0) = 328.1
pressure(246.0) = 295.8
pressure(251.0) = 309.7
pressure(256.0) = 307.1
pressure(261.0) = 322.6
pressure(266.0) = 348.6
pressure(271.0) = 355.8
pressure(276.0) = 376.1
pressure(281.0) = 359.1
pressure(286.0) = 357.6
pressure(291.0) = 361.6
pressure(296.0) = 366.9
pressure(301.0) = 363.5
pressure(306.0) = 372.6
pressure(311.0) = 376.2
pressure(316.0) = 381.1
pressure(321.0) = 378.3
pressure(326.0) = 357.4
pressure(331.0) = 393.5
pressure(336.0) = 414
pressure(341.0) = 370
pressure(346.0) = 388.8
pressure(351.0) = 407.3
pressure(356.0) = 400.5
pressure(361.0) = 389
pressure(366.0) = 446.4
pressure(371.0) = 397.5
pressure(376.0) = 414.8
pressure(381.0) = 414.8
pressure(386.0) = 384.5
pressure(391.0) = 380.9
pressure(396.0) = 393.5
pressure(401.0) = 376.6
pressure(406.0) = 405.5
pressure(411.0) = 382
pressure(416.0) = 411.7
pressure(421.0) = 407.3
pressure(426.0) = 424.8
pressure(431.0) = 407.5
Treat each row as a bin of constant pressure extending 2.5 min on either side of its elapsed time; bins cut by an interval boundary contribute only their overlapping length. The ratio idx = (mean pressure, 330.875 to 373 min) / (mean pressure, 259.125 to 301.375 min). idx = 1.1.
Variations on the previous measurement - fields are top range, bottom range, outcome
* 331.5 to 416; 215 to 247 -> 1.23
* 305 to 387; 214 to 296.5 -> 1.17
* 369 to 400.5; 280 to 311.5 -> 1.09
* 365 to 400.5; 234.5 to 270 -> 1.26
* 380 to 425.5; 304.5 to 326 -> 1.06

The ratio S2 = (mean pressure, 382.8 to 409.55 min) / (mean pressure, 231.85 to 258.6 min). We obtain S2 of 1.2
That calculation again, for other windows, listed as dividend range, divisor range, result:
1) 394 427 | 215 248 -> 1.23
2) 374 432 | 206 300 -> 1.19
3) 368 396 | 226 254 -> 1.25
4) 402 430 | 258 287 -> 1.15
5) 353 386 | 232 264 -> 1.30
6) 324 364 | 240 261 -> 1.26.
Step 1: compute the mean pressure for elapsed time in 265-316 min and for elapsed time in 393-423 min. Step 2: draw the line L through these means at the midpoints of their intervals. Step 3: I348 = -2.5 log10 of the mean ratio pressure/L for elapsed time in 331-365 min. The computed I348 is -0.048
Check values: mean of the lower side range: 365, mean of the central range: 397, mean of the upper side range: 396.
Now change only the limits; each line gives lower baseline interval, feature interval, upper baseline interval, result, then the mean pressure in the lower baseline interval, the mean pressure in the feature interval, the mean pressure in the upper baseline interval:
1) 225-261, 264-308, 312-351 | -0.038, 318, 362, 385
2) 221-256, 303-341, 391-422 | -0.071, 319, 381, 394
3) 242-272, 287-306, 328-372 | -0.028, 322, 365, 400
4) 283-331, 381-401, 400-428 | 0.018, 370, 389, 402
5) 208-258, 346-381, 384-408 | -0.094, 319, 408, 388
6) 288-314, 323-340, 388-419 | -0.032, 368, 386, 392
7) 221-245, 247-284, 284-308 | 0.025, 326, 338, 364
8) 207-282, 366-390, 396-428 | -0.056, 329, 406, 400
